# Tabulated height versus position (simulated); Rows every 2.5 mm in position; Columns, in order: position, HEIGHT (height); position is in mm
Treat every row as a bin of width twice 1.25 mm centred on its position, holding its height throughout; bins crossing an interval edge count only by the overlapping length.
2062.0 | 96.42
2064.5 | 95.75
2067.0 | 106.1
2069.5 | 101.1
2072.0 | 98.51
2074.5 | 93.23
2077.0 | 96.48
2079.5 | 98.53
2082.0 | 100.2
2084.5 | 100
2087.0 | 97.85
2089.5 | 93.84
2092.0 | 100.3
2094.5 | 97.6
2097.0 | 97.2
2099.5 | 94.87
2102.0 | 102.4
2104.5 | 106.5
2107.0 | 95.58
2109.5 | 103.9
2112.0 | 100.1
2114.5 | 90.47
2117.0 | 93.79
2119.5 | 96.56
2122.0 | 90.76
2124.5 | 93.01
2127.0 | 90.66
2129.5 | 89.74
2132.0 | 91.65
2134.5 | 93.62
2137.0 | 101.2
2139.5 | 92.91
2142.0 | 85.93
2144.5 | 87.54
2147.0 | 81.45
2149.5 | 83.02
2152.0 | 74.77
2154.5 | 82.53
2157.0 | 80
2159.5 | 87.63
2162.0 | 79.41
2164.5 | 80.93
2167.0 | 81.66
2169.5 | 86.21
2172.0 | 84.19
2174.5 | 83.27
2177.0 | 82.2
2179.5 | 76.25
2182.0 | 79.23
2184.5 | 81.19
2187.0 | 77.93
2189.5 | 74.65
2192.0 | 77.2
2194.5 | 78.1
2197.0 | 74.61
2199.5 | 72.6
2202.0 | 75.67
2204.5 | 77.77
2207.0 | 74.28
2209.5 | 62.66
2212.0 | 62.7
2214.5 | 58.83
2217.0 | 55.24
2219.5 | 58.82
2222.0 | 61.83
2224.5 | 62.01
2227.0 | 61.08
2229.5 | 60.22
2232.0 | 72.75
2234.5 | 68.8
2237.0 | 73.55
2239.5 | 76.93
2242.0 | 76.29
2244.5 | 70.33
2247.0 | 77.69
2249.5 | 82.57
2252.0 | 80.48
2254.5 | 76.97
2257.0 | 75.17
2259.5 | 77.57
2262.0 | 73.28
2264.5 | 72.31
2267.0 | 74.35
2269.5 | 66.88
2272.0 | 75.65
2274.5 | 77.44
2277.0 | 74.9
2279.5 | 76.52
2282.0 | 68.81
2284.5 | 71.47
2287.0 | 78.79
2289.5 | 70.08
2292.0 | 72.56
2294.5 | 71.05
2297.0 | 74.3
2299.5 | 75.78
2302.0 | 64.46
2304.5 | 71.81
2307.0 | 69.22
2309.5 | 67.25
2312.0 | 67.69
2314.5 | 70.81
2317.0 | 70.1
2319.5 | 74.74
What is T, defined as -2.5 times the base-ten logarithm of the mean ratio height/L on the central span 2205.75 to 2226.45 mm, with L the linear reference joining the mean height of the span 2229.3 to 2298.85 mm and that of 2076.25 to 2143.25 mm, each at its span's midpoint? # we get 0.29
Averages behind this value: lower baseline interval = 96.1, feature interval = 62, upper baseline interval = 74.1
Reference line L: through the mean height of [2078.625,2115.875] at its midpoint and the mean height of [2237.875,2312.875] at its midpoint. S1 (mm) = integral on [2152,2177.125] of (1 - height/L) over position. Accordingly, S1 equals 1.89 mm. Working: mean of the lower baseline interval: 98.6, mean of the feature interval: 82.4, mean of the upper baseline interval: 73.6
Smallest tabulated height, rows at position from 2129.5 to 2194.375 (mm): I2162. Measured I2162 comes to 74.65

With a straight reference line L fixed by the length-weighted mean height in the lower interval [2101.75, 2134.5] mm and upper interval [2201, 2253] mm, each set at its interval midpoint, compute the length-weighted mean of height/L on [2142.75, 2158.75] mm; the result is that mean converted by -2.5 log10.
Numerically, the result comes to 0.07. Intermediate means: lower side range 95.5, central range 81.9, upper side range 69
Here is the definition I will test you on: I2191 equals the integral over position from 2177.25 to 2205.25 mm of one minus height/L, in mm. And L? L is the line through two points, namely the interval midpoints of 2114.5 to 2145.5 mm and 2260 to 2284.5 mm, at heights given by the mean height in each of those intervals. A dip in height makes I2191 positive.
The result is 2.37 mm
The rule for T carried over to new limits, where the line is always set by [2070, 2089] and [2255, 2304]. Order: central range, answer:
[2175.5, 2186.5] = 0.075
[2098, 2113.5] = -0.064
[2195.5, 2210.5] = 0.132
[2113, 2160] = 0.024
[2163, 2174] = 0.047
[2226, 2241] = 0.143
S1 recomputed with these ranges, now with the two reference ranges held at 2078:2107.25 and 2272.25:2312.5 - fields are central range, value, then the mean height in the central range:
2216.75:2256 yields 4.6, 70.1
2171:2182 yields 0.8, 81.2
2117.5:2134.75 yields 0.4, 92.3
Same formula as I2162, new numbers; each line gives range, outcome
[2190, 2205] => 72.6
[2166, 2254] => 55.24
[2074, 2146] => 85.93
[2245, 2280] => 66.88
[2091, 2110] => 94.87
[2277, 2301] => 68.81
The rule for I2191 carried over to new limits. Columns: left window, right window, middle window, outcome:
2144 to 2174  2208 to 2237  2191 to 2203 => -0.8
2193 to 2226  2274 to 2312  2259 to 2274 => -0.6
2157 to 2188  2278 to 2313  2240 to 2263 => -0.5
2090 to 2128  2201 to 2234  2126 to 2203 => -2.3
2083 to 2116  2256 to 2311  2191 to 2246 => 8.8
